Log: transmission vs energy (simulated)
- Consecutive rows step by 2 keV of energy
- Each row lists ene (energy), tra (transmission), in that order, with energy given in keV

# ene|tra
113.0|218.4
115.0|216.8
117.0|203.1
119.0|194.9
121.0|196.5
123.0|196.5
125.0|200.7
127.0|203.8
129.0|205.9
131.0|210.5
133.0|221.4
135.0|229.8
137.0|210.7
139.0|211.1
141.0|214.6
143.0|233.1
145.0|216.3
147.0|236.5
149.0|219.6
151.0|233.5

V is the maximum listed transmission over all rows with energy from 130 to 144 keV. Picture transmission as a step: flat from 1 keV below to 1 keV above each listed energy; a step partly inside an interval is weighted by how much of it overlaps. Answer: 233.1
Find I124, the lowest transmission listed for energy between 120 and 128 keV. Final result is 196.5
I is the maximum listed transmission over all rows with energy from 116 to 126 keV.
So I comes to 203.1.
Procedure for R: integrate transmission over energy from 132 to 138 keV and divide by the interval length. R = 221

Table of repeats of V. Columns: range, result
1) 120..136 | 229.8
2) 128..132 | 210.5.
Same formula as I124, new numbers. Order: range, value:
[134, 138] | 210.7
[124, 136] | 200.7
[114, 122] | 194.9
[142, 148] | 216.3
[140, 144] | 214.6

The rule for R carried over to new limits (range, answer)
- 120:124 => 196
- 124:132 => 205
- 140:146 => 221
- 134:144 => 220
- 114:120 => 205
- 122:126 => 199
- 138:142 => 213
